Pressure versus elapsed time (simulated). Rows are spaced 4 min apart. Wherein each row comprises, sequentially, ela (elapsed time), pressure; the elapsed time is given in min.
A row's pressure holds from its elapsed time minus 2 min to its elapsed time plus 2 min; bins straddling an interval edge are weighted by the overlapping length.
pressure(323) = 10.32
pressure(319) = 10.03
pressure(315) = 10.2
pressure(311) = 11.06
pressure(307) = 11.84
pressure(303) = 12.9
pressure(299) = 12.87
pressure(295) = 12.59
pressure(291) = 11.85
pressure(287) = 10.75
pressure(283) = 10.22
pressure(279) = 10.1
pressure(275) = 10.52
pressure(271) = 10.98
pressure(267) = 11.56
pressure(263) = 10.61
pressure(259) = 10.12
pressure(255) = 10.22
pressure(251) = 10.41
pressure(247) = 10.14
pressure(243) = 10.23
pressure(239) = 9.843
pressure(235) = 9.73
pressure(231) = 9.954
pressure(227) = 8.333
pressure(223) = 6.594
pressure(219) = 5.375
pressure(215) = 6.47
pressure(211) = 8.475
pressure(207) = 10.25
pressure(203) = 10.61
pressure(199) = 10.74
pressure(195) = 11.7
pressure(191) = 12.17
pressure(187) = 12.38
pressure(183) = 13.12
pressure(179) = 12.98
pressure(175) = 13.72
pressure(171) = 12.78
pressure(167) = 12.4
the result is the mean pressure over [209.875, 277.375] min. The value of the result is 9.4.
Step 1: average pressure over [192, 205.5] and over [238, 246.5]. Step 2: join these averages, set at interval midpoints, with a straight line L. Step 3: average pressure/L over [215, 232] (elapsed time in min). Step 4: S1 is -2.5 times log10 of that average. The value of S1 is 0.394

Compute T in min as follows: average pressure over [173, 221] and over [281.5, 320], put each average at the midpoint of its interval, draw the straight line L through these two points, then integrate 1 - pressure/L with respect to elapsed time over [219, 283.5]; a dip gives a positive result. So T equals 7.44 min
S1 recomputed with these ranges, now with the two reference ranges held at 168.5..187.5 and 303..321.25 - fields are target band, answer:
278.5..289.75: 0.09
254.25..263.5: 0.15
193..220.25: 0.34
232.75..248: 0.21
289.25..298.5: -0.10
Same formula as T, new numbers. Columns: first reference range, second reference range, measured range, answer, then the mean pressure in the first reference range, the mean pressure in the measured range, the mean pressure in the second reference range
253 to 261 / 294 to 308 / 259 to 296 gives 1.2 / 10.2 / 10.9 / 12.6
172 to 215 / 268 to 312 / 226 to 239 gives 2.2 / 11.4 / 9.49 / 11.4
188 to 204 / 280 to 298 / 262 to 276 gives 0.5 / 11.4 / 11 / 11.4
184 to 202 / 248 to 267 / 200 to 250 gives 9.9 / 11.8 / 8.9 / 10.5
